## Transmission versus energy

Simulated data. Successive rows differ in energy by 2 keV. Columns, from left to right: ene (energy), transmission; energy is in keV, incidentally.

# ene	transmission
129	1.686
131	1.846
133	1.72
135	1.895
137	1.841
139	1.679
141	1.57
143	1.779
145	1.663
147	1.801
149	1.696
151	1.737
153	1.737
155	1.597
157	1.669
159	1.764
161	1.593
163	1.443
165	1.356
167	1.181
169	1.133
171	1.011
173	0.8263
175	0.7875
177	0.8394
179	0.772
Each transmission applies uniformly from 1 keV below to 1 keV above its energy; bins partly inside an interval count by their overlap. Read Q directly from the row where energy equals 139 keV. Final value 1.679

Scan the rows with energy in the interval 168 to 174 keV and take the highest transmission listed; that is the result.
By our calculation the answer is 1.133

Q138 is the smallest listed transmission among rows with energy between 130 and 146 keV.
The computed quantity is 1.57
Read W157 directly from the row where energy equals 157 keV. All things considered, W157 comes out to 1.669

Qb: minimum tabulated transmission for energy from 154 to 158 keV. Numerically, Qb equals 1.597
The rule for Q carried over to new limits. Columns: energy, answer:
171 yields 1.011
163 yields 1.443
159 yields 1.764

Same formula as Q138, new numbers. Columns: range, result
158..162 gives 1.593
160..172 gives 1.011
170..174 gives 0.8263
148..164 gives 1.443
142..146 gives 1.663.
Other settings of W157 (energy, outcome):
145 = 1.663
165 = 1.356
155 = 1.597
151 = 1.737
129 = 1.686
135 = 1.895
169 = 1.133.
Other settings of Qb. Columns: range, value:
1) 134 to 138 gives 1.841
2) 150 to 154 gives 1.737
